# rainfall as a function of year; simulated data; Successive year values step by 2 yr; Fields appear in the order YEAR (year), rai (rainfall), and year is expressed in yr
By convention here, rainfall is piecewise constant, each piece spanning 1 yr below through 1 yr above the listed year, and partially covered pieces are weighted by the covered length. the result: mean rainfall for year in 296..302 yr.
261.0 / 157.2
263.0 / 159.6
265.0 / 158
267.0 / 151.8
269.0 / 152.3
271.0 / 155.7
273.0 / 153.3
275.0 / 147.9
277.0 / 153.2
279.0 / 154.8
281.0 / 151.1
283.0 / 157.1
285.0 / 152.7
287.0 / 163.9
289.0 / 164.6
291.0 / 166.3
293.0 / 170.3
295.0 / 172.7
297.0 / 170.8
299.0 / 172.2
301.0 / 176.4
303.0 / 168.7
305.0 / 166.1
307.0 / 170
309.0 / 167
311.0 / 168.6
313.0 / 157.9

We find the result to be 173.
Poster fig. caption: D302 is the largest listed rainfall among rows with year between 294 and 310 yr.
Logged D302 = 176.4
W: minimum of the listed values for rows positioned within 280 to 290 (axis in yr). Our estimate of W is 151.1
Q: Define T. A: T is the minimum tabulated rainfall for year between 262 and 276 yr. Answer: 147.9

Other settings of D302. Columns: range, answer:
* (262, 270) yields 159.6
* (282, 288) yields 163.9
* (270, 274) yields 155.7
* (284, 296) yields 172.7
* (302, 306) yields 168.7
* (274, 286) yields 157.1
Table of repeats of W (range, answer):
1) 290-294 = 166.3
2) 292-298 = 170.3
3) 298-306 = 166.1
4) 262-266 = 158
